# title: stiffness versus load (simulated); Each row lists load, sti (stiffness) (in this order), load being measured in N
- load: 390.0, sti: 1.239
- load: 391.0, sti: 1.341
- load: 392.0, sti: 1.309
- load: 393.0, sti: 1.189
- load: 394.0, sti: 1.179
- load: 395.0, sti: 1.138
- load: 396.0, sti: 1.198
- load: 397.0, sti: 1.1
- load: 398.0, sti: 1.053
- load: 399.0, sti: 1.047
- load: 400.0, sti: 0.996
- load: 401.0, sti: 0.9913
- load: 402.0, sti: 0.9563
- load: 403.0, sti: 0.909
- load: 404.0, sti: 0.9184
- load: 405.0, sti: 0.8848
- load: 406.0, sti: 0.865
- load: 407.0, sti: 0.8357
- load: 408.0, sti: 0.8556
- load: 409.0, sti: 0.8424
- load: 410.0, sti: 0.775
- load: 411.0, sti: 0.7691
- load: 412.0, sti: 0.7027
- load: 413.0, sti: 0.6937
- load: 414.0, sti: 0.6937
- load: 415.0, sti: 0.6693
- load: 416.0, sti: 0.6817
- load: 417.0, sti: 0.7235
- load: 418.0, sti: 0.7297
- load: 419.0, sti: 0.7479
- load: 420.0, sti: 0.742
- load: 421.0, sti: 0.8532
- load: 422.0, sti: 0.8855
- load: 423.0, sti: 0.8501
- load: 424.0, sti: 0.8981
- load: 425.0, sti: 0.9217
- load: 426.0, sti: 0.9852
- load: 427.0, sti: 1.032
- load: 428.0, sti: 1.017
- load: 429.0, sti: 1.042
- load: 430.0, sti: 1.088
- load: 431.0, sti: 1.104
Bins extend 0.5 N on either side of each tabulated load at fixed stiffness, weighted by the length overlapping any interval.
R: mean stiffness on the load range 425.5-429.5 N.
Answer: 1.02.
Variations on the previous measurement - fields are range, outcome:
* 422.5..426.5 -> 0.914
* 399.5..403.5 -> 0.963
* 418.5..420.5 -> 0.745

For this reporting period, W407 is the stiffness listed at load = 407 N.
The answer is 0.8357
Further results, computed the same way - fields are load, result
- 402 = 0.9563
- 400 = 0.996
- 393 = 1.189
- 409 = 0.8424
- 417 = 0.7235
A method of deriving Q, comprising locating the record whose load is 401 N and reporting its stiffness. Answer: 0.9913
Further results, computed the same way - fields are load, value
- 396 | 1.198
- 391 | 1.341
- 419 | 0.7479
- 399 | 1.047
